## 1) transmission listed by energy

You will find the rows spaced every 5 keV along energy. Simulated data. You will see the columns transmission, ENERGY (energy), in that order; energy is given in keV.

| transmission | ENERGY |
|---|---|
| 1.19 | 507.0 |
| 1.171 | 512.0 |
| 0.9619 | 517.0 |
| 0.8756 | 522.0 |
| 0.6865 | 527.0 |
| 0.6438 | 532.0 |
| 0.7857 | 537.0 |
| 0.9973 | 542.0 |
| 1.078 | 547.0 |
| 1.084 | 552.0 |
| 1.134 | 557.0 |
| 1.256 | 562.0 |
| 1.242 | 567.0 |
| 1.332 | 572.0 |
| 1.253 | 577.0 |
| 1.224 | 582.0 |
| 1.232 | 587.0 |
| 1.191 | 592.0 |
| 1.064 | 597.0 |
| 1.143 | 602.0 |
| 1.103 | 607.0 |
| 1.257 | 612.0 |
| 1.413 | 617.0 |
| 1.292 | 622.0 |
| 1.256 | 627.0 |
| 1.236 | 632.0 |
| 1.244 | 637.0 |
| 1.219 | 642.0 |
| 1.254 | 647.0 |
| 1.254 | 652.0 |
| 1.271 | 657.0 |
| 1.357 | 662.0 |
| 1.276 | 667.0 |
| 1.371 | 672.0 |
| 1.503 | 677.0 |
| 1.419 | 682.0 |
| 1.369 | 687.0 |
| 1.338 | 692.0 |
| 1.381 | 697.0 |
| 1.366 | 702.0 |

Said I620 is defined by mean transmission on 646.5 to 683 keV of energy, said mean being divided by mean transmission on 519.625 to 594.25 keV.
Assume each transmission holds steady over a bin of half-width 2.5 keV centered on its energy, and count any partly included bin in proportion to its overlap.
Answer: 1.25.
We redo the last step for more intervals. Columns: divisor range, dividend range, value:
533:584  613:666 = 1.14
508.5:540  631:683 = 1.51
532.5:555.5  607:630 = 1.33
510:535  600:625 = 1.45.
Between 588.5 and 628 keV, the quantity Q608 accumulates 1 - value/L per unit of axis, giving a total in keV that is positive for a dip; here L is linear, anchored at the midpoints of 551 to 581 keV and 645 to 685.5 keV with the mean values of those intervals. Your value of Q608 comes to 1.9 keV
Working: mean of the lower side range 1.22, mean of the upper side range 1.34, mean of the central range 1.21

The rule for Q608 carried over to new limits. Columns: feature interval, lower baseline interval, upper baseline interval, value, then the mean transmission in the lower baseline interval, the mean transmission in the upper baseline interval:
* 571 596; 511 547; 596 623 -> -2.86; 0.876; 1.22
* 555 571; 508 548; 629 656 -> -3.43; 0.904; 1.24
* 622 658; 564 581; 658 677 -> 2.12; 1.27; 1.35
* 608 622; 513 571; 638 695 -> -1.33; 0.991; 1.33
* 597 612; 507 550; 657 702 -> 0.14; 0.919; 1.37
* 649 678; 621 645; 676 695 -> 0.16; 1.25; 1.4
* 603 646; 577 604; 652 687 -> 0.24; 1.18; 1.36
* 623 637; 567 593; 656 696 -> 0.64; 1.25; 1.37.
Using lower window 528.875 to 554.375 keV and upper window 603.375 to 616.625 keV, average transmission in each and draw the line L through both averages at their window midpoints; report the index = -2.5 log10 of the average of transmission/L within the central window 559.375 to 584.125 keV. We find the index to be -0.21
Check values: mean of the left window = 0.911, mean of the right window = 1.21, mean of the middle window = 1.26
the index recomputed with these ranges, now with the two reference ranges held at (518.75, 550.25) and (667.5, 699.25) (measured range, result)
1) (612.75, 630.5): -0.126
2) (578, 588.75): -0.195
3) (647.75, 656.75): 0.016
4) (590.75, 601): -0.048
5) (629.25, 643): -0.014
